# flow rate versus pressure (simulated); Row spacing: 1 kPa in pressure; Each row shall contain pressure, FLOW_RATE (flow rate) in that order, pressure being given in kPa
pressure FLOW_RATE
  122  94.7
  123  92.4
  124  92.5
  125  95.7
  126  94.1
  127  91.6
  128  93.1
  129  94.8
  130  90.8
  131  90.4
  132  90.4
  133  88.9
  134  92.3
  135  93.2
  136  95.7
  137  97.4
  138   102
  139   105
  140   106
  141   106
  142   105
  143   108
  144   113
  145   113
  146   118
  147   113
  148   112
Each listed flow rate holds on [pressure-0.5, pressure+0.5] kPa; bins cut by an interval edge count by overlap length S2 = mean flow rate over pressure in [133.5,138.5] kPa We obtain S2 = 96.1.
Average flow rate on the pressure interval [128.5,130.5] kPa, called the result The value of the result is 92.8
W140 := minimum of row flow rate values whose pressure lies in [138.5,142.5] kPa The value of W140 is 105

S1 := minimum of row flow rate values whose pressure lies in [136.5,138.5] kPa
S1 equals 97.4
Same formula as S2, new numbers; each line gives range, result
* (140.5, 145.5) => 109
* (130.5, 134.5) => 90.5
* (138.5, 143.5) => 106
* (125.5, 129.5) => 93.4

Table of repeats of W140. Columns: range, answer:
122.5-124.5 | 92.4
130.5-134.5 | 88.9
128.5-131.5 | 90.4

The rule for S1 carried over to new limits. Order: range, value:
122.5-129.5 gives 91.6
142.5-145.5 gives 108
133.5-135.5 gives 92.3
